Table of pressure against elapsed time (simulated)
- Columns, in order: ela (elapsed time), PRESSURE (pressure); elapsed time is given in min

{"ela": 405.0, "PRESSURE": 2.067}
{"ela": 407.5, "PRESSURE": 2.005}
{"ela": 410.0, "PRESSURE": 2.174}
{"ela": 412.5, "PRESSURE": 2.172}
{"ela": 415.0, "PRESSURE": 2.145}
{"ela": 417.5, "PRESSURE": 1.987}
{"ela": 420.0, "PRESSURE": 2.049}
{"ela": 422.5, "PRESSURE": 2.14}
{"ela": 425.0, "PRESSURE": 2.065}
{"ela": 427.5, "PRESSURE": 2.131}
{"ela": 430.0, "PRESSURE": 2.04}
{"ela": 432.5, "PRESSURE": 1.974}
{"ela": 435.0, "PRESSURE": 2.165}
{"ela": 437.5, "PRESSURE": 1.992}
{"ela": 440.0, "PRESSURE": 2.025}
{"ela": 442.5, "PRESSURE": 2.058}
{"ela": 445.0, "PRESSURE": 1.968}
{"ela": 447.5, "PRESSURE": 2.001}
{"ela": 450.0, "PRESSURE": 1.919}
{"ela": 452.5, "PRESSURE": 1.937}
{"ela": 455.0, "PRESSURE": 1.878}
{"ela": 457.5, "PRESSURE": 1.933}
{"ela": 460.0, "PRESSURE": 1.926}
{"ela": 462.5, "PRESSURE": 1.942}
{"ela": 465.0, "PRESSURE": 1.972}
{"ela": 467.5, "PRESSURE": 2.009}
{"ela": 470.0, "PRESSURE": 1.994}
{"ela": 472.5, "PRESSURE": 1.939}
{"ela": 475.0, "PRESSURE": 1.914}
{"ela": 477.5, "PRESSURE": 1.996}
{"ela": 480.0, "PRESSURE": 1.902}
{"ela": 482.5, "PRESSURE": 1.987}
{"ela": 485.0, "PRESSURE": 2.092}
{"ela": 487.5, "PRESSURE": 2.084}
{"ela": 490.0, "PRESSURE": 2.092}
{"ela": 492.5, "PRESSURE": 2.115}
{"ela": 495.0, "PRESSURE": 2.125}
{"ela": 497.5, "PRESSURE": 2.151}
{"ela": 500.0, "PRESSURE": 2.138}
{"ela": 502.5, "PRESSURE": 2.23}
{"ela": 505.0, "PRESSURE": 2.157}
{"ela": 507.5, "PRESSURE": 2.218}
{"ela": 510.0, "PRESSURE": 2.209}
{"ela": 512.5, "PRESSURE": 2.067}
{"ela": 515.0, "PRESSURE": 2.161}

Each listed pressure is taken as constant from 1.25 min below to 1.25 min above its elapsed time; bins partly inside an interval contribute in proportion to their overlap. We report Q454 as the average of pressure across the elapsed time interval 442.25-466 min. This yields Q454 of 1.95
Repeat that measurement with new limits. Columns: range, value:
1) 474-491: 2.01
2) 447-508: 2.02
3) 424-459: 2.01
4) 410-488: 2.01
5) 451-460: 1.92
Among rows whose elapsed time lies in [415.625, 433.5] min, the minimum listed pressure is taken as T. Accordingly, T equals 1.974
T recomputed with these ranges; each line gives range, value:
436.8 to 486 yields 1.878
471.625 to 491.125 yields 1.902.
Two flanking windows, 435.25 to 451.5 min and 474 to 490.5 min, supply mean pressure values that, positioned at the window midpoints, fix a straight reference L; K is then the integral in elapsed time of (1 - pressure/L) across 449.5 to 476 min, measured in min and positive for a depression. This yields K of 0.8 min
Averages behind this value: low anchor 2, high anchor 2.01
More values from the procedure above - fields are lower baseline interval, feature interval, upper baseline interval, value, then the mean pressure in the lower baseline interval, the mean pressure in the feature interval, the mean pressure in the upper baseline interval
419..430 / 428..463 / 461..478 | 0.79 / 2.09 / 1.99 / 1.96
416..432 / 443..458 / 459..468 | 0.37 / 2.07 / 1.95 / 1.96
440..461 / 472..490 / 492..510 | 0.76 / 1.96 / 2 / 2.17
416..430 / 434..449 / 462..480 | 0.00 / 2.07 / 2.03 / 1.96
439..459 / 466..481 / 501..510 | 0.77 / 1.96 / 1.96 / 2.2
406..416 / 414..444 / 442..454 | -0.22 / 2.12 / 2.06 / 1.97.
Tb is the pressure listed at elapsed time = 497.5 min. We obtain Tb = 2.151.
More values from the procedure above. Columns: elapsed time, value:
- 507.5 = 2.218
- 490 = 2.092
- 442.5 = 2.058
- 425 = 2.065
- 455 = 1.878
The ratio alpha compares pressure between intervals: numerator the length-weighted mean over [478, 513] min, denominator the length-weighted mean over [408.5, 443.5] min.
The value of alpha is 1.0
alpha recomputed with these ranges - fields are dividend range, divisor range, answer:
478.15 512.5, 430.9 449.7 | 1.04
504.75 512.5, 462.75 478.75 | 1.11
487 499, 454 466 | 1.10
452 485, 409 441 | 0.94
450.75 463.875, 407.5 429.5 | 0.92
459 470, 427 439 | 0.96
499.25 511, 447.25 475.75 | 1.13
